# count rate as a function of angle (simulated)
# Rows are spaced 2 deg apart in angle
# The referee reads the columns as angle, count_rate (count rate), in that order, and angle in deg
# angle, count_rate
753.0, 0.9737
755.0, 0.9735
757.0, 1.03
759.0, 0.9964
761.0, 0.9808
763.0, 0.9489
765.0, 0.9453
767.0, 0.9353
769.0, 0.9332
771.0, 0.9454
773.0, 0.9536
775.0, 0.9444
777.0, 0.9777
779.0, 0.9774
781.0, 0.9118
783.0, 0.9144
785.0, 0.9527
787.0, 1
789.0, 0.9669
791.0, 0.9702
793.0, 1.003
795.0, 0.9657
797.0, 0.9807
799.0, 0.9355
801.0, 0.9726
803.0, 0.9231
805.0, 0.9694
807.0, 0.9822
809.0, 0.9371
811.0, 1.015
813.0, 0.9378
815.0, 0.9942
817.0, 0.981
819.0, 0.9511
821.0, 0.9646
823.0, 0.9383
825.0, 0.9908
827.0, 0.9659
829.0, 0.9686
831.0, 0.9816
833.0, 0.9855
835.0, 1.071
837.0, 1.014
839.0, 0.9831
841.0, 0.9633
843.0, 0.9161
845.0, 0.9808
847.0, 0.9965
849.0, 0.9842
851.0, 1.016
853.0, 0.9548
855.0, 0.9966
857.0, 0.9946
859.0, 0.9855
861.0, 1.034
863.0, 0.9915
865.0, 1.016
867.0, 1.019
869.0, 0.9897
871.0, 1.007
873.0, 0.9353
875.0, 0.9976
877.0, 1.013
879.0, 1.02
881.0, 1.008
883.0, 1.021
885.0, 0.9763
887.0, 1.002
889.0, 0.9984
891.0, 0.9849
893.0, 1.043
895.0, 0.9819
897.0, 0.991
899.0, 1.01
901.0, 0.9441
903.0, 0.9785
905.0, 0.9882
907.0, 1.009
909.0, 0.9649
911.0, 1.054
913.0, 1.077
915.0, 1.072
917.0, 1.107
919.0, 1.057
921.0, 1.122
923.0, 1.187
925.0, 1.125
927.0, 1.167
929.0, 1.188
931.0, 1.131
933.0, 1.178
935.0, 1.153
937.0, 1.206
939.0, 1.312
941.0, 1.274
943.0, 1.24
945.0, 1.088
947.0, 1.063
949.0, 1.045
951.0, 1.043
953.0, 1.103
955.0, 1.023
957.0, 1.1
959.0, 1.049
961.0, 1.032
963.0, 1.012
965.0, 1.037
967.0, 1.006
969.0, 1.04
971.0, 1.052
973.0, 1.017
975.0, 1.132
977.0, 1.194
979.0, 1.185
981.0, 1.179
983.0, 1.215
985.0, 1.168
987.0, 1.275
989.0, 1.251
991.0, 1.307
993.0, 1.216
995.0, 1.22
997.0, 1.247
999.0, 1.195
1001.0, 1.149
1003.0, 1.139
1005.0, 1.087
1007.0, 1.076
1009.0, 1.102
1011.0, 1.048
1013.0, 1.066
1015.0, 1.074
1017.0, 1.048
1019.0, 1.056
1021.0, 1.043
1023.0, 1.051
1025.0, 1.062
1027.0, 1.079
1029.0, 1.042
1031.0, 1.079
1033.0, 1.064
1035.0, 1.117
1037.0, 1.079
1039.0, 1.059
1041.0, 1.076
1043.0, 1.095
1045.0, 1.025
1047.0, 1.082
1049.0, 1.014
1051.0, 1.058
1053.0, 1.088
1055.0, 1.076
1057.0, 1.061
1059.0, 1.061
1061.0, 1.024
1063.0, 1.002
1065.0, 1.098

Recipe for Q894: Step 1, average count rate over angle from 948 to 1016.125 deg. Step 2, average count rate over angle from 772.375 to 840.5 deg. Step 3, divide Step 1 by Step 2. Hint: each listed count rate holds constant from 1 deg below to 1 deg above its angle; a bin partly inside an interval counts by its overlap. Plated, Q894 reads 1.2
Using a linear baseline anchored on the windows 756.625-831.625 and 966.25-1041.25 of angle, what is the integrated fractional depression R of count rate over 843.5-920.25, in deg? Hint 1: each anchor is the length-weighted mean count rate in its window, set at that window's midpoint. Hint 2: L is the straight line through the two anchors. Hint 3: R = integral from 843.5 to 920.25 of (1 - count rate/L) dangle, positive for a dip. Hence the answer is 1.8 deg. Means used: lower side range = 0.964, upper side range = 1.12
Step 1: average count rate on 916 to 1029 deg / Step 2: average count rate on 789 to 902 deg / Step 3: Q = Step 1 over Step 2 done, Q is 1.14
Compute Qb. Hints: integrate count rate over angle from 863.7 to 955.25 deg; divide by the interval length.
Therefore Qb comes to 1.06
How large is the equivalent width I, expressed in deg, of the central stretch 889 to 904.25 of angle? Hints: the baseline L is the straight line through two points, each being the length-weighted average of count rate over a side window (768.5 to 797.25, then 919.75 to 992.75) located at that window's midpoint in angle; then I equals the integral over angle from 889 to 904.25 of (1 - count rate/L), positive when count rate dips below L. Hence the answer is 1.2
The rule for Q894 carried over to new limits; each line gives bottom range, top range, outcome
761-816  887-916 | 1.05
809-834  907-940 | 1.16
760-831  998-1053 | 1.12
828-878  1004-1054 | 1.08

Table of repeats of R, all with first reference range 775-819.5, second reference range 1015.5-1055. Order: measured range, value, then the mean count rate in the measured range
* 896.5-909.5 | 0.3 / 0.984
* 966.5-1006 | -4.6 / 1.17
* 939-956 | -1.6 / 1.12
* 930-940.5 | -1.8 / 1.2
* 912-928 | -1.5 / 1.11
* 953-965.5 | -0.2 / 1.05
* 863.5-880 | -0.1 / 0.999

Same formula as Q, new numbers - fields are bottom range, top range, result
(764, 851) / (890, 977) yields 1.12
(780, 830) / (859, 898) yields 1.04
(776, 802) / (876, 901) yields 1.04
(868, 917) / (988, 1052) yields 1.10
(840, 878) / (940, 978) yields 1.09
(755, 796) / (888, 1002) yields 1.15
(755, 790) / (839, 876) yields 1.03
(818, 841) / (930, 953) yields 1.18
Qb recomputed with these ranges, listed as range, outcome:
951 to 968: 1.05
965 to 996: 1.16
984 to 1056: 1.11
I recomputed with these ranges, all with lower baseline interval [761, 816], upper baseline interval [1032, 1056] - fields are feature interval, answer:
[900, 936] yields -2.4 deg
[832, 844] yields -0.1 deg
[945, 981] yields -1.2 deg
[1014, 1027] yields 0.0 deg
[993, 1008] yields -1.6 deg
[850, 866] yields -0.2 deg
